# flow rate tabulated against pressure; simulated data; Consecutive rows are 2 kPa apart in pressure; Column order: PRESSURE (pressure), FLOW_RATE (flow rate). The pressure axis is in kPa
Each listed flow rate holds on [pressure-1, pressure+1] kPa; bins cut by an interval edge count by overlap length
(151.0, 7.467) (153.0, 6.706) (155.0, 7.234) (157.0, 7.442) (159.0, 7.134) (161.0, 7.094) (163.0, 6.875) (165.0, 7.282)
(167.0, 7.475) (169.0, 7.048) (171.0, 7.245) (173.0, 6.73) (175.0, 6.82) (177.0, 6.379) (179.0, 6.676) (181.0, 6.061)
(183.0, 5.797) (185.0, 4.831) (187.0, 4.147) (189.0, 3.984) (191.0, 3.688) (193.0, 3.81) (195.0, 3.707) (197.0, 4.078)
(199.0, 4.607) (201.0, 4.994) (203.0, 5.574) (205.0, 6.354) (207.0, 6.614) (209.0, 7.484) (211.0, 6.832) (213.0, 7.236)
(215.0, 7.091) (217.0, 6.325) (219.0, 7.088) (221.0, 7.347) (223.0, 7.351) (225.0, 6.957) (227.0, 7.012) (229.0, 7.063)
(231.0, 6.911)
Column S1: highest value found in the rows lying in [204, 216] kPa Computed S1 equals 7.484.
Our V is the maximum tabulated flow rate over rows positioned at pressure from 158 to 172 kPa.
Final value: 7.475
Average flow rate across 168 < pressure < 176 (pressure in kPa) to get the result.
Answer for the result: 6.96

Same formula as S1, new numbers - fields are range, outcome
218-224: 7.351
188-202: 4.994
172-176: 6.82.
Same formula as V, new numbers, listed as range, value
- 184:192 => 4.831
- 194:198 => 4.078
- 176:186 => 6.676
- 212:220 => 7.236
